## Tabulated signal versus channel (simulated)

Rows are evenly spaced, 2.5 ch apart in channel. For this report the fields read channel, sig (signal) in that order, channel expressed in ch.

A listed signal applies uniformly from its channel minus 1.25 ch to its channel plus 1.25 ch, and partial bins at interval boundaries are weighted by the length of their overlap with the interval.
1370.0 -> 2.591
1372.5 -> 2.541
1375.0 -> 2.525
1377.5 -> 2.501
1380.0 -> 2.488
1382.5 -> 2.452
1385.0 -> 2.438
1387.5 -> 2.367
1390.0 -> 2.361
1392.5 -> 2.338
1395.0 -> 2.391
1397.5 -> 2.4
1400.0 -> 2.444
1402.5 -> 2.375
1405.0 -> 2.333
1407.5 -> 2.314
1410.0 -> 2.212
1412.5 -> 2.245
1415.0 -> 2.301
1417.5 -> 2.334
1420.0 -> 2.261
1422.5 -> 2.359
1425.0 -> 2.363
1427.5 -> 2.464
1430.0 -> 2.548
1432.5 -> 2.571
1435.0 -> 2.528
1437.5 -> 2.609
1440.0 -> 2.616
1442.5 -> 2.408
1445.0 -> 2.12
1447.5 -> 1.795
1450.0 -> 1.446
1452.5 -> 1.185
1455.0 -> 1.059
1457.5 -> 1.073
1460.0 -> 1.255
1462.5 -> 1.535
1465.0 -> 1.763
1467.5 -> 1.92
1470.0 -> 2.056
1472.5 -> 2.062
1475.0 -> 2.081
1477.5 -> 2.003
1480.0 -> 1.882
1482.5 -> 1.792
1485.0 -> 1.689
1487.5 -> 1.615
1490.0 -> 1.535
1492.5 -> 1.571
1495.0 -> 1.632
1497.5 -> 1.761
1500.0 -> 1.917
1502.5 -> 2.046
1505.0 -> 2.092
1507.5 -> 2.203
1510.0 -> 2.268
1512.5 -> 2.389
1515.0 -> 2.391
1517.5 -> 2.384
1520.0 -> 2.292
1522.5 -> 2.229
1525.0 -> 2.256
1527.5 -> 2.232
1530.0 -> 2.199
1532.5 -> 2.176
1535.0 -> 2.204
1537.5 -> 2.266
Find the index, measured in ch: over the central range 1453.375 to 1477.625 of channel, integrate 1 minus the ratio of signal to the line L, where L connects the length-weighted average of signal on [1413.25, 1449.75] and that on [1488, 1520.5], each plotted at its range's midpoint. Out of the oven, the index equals 5.9 ch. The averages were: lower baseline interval 2.35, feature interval 1.66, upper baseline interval 2.02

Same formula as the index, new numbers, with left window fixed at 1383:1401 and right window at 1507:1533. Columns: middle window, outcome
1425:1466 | 7.0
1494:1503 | 1.8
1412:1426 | 0.3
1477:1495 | 4.7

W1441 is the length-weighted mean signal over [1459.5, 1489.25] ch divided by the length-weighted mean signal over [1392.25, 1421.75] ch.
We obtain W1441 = 0.8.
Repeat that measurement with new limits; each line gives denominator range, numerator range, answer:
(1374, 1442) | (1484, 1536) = 0.85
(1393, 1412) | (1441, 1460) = 0.67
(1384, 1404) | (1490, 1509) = 0.78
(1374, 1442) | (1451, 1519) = 0.75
